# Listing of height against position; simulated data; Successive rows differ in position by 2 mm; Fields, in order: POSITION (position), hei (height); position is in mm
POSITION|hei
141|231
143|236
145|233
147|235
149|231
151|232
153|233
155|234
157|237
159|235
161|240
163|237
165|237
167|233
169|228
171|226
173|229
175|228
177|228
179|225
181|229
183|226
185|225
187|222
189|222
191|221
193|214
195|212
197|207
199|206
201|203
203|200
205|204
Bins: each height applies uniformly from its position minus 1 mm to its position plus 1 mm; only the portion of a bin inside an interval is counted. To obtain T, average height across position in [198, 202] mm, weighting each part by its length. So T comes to 204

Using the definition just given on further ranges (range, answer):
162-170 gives 234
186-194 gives 220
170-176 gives 228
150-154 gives 232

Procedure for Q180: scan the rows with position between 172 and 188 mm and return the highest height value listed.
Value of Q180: 229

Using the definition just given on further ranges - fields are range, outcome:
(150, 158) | 237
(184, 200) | 225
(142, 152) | 236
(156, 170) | 240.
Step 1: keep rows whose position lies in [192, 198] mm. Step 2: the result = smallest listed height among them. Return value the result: 207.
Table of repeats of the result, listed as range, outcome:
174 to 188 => 222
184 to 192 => 221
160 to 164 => 237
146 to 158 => 231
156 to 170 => 228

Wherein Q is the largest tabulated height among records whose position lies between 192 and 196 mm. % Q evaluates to 214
